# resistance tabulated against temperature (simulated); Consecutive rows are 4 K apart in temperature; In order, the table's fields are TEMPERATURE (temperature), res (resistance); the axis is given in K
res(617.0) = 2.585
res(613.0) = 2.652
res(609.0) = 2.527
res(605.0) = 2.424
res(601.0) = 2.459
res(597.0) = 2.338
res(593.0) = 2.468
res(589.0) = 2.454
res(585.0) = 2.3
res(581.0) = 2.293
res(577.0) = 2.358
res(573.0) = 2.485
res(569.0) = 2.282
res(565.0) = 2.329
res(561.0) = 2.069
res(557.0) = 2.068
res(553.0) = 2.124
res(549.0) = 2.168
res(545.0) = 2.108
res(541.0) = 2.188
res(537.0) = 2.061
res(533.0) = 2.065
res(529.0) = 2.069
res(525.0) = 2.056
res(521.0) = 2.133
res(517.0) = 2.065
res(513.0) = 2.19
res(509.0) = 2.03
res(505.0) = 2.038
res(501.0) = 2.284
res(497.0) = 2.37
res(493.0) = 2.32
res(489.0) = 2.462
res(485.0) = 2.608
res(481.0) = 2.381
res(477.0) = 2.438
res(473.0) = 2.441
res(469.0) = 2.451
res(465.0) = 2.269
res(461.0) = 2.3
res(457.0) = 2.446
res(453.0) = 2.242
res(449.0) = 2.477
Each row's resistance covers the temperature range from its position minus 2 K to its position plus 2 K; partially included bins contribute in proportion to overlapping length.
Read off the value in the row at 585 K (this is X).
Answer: 2.3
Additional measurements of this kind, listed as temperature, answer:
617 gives 2.585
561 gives 2.069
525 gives 2.056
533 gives 2.065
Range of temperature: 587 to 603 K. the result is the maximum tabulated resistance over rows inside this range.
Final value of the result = 2.468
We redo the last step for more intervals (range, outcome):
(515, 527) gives 2.133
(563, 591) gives 2.485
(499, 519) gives 2.284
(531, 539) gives 2.065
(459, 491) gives 2.608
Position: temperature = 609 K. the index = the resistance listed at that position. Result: 2.527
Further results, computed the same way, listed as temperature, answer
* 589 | 2.454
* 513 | 2.19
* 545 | 2.108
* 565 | 2.329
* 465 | 2.269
